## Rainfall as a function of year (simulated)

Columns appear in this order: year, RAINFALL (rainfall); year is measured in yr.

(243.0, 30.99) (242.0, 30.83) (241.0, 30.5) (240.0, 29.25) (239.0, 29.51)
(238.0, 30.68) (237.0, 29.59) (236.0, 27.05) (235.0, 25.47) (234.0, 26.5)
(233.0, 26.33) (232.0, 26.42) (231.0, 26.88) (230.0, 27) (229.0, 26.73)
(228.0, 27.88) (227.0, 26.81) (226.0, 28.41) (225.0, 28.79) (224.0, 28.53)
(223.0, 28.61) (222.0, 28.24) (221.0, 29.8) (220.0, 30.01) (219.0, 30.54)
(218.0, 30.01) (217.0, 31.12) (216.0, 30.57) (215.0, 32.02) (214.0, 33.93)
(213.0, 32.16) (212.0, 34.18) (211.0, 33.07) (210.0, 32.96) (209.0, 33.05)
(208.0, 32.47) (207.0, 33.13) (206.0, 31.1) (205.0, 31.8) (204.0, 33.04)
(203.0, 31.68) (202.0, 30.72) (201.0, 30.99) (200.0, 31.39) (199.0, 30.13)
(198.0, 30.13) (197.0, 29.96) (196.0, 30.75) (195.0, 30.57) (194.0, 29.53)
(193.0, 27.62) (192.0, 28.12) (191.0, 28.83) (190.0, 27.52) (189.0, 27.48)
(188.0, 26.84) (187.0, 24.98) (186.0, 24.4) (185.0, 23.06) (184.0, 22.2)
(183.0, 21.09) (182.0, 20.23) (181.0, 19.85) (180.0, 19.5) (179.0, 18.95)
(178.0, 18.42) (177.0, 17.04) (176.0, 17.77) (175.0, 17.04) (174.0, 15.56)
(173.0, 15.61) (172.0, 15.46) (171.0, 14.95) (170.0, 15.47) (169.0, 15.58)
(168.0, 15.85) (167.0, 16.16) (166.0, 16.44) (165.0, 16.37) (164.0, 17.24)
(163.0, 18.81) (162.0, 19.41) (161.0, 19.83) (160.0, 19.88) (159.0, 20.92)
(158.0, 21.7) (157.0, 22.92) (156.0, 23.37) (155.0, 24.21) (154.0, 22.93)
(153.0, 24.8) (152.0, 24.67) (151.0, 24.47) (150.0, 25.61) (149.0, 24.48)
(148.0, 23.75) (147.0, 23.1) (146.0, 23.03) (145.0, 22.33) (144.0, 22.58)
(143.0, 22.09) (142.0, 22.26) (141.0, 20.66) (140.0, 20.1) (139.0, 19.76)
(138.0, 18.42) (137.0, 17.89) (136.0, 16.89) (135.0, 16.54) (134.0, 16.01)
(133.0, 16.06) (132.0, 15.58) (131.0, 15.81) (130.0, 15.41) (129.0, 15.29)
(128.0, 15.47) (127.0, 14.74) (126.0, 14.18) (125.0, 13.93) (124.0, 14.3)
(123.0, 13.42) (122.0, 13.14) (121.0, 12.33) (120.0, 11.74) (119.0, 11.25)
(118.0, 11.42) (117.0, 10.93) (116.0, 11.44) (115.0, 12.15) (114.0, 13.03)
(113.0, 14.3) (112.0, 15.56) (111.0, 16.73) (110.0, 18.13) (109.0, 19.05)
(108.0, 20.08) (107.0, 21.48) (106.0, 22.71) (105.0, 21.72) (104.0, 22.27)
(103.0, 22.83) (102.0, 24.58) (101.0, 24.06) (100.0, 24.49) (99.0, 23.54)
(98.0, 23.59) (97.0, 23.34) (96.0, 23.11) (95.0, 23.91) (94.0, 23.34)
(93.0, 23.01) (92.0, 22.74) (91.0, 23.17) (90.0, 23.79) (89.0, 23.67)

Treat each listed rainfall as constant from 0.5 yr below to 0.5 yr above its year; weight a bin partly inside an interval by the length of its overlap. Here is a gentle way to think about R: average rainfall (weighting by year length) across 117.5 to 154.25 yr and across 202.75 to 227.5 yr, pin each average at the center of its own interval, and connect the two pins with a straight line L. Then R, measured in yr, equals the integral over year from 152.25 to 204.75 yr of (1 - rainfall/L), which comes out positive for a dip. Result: 5.1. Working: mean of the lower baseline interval 18.3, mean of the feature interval 22.8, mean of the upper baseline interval 31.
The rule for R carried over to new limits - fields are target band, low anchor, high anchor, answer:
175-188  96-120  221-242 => 1.9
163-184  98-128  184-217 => 7.0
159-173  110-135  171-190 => 1.2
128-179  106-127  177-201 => 1.8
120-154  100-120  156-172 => -1.5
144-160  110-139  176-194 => -4.2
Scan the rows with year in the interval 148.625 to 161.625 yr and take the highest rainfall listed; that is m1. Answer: 25.61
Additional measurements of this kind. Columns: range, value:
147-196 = 30.75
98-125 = 24.58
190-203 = 31.68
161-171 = 19.83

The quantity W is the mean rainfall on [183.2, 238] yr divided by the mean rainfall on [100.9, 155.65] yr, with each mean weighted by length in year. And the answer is 1.59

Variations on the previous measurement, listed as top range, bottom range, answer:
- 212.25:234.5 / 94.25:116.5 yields 1.44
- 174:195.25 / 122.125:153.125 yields 1.22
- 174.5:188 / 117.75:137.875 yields 1.40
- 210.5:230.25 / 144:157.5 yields 1.26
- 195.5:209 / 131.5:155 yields 1.49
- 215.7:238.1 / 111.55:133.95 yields 2.06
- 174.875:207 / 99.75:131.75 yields 1.60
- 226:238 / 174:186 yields 1.39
